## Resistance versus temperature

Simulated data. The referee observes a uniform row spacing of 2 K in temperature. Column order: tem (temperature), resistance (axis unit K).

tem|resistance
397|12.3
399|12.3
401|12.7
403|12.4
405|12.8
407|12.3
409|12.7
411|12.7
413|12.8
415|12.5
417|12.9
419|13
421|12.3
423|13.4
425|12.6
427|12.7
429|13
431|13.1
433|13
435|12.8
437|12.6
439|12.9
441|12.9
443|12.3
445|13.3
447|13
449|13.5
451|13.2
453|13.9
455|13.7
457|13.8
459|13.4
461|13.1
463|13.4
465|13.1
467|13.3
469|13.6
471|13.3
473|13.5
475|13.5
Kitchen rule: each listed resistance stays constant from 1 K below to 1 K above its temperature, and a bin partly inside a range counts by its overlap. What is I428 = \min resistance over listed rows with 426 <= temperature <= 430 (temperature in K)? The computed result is 12.7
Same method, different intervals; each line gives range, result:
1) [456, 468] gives 13.1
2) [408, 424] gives 12.3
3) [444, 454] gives 13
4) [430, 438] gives 12.6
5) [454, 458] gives 13.7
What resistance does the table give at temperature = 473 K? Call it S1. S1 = 13.5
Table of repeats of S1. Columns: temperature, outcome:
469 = 13.6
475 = 13.5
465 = 13.1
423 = 13.4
